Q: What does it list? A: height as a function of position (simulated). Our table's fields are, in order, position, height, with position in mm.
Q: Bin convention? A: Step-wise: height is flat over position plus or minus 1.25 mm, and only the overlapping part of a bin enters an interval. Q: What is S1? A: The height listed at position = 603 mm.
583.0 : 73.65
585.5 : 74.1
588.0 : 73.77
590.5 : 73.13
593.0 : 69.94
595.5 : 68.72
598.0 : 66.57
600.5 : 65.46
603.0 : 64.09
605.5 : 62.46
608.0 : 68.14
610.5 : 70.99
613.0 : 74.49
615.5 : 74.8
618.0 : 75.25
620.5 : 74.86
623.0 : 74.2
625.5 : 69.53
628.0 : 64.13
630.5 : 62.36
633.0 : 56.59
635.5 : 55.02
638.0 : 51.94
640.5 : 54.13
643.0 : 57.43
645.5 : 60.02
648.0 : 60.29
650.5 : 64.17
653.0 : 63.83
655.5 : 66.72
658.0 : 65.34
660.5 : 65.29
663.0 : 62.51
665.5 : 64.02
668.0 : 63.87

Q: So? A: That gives 64.09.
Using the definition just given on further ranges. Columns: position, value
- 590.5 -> 73.13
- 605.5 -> 62.46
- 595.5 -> 68.72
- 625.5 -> 69.53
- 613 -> 74.49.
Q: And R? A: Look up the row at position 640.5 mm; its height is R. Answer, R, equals 54.13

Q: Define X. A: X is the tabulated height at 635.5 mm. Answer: 55.02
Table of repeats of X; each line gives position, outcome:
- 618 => 75.25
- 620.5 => 74.86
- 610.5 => 70.99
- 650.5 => 64.17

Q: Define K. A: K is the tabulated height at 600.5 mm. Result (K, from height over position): 65.46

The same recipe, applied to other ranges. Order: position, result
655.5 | 66.72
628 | 64.13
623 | 74.2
